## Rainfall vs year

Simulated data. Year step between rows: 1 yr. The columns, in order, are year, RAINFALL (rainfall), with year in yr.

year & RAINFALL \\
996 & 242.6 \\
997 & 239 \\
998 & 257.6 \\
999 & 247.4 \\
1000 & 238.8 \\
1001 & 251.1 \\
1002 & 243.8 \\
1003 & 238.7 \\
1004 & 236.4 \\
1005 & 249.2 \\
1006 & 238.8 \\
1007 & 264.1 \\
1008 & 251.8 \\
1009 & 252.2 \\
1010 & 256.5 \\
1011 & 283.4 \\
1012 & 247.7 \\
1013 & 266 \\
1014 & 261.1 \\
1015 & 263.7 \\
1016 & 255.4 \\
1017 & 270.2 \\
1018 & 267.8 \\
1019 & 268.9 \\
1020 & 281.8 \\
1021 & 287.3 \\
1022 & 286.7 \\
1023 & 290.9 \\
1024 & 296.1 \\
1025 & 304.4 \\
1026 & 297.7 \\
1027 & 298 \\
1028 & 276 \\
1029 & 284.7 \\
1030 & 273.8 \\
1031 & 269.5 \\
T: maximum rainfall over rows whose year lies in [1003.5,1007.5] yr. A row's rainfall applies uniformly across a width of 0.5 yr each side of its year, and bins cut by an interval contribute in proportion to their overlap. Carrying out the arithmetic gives 264.1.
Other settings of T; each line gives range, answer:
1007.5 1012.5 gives 283.4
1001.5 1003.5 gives 243.8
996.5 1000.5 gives 257.6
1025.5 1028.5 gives 298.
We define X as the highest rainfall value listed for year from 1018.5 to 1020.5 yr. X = 281.8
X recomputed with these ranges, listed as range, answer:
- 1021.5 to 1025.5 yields 304.4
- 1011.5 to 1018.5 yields 270.2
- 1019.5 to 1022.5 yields 287.3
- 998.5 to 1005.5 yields 251.1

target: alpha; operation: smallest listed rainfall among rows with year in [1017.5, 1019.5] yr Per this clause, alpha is 267.8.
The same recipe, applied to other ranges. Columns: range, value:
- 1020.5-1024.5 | 286.7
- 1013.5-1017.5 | 255.4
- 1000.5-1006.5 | 236.4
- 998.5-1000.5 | 238.8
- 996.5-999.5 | 239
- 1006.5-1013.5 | 247.7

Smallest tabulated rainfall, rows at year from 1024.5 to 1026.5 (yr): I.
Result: 297.7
